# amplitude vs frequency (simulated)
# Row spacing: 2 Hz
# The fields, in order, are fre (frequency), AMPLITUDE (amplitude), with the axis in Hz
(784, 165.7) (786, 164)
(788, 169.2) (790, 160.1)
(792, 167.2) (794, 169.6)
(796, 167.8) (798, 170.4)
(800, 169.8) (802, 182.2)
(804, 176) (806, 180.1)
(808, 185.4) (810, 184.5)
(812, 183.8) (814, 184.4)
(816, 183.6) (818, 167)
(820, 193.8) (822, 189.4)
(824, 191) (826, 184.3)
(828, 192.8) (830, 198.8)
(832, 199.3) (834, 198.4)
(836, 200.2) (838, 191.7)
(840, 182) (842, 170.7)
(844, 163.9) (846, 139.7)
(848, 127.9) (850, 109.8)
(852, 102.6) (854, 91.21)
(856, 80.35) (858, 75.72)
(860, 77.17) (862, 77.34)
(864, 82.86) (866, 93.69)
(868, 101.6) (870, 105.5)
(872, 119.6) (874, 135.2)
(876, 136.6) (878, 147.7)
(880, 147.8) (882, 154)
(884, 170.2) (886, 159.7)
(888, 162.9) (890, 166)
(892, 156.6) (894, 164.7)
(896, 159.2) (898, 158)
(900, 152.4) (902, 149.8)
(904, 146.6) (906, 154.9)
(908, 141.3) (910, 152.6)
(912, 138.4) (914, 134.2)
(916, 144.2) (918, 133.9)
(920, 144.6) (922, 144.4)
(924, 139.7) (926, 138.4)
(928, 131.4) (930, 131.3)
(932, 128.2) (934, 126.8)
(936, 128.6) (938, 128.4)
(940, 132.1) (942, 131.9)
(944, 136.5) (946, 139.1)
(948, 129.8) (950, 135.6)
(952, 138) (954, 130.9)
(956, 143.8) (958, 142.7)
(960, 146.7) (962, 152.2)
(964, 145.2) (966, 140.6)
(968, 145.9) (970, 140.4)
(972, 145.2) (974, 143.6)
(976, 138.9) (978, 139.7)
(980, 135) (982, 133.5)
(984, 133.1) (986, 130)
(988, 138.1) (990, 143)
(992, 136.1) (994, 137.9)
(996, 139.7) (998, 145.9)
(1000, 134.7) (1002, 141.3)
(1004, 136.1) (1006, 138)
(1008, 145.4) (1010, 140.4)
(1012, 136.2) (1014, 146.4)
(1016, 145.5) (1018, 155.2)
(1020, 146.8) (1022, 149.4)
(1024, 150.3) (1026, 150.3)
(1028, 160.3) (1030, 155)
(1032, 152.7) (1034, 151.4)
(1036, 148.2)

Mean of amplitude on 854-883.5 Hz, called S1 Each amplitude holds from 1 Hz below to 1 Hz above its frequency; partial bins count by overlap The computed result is 110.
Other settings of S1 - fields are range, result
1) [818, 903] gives 147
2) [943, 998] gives 139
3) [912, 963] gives 137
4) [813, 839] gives 190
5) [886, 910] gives 156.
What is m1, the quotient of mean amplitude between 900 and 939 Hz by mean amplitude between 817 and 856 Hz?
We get 0.84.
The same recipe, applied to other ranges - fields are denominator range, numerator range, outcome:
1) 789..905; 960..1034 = 0.93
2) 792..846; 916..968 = 0.75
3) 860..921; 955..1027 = 1.02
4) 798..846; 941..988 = 0.76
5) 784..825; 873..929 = 0.84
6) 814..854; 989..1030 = 0.84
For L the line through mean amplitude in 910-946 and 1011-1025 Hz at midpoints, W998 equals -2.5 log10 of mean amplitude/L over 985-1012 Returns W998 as 0.04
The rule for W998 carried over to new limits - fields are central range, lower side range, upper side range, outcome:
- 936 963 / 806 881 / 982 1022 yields 0.05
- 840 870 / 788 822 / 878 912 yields 0.45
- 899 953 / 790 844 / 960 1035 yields 0.15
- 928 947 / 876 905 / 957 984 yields 0.13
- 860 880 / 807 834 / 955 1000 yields 0.48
